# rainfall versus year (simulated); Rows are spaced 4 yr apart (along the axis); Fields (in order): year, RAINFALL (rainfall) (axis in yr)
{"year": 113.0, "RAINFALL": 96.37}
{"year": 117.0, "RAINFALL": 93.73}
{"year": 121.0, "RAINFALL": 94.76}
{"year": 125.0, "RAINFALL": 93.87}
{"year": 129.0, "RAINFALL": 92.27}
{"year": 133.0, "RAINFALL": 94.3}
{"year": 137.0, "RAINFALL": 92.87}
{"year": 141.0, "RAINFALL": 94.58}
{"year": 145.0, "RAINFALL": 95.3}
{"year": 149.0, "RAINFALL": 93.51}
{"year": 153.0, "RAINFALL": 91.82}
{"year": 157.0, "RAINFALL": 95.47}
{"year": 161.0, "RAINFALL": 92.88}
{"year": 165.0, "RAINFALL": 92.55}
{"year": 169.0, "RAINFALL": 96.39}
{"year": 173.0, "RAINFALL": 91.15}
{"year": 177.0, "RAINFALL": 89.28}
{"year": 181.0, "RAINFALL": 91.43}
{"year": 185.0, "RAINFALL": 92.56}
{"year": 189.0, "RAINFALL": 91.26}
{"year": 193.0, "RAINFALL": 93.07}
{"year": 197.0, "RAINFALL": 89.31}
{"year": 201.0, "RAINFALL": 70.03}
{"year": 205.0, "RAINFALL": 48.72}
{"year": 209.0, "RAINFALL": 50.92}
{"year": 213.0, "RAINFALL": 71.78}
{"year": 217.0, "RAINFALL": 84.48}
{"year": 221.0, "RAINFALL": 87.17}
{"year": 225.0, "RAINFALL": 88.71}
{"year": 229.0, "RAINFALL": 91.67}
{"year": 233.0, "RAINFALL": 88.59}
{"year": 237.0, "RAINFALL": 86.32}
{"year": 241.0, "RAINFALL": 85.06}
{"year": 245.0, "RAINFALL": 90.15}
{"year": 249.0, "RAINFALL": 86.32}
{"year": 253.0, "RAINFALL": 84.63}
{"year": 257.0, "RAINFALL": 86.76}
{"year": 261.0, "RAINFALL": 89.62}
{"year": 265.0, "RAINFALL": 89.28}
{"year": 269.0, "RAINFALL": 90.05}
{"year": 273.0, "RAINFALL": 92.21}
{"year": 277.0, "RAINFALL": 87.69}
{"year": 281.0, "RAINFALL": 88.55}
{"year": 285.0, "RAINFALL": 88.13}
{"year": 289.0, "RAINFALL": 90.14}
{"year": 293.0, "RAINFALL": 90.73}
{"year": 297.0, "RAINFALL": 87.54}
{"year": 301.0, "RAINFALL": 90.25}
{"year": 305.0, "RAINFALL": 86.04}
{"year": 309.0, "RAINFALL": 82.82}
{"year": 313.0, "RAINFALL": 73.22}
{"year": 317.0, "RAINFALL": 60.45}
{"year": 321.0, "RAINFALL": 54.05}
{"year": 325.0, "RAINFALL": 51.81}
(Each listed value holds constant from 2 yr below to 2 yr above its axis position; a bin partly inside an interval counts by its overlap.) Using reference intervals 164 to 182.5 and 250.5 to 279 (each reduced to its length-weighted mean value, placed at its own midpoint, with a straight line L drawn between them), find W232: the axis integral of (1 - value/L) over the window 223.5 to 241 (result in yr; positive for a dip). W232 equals 0.3 yr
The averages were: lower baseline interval 92.2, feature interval 88.4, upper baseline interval 88.6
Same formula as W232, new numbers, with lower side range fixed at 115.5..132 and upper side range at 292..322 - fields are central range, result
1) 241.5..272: -2.0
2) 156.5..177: -0.7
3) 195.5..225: 4.7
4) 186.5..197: -0.4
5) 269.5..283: -1.4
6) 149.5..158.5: -0.2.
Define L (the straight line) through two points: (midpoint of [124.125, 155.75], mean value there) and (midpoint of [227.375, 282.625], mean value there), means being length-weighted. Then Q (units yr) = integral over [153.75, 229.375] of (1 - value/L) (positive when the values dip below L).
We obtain 5.51 yr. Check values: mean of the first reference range 93.6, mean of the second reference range 88.3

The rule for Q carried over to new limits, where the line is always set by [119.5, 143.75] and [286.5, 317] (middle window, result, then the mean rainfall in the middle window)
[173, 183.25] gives 0.1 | 90.6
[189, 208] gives 3.0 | 75.7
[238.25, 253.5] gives 0.1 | 86.7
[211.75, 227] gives 0.9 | 83.6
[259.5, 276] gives -0.8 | 90.2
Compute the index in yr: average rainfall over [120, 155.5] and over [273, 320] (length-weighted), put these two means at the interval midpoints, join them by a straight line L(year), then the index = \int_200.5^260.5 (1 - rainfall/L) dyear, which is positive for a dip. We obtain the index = 4.9 yr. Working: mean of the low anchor 93.7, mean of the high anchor 83.8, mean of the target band 80.6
